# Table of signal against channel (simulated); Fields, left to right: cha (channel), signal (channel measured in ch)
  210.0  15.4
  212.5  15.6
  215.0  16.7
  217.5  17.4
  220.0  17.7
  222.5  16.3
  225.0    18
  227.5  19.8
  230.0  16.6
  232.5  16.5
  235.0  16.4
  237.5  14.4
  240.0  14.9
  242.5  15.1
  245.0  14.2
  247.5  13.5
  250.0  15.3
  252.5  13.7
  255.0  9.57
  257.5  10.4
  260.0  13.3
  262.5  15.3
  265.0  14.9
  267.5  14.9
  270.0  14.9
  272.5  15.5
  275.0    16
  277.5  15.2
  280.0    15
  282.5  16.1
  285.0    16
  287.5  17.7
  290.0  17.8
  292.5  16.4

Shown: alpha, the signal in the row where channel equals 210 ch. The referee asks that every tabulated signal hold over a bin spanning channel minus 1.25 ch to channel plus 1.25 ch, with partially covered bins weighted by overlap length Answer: 15.4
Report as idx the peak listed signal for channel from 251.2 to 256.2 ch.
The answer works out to 13.7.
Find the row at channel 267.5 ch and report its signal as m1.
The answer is 14.9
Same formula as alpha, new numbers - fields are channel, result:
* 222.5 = 16.3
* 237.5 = 14.4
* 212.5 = 15.6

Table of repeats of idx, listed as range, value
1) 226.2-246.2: 19.8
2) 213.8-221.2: 17.7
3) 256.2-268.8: 15.3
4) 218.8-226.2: 18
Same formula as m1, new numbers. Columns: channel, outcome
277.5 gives 15.2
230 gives 16.6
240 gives 14.9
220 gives 17.7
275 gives 16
